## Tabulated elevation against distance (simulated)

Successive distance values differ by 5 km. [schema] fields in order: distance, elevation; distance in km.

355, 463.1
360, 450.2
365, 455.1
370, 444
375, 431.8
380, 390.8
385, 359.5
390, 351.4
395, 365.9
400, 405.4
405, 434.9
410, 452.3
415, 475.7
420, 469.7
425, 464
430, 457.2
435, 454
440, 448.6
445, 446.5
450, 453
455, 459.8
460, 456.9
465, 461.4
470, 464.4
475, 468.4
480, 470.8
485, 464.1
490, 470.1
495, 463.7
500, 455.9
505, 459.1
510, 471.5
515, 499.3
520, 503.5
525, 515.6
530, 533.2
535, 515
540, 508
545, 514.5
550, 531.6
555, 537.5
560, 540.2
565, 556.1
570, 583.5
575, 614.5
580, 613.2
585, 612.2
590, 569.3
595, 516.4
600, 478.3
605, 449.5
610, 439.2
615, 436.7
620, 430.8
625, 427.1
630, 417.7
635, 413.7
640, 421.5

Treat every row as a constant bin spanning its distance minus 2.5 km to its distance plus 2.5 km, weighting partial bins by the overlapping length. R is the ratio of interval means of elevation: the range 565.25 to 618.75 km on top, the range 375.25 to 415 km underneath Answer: 1.3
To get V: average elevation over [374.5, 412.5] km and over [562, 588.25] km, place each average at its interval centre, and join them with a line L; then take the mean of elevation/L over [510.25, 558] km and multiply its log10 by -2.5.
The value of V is 0.07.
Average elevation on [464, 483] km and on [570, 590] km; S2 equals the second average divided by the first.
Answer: 1.29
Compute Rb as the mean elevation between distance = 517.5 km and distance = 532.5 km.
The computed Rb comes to 517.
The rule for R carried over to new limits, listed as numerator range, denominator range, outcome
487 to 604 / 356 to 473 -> 1.20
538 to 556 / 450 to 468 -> 1.14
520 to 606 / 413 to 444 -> 1.17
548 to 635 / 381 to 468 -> 1.18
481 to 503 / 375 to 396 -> 1.24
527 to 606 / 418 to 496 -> 1.18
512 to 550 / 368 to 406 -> 1.30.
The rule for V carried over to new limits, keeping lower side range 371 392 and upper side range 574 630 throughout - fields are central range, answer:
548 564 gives -0.13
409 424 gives -0.15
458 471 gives -0.07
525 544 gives -0.11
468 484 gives -0.07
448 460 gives -0.08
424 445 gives -0.10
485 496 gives -0.05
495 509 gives -0.02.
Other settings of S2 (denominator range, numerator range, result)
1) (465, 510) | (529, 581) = 1.18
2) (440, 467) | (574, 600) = 1.26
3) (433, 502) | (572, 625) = 1.11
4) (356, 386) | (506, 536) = 1.18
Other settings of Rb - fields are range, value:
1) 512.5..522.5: 501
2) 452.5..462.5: 458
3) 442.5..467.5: 456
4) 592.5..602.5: 497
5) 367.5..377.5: 438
